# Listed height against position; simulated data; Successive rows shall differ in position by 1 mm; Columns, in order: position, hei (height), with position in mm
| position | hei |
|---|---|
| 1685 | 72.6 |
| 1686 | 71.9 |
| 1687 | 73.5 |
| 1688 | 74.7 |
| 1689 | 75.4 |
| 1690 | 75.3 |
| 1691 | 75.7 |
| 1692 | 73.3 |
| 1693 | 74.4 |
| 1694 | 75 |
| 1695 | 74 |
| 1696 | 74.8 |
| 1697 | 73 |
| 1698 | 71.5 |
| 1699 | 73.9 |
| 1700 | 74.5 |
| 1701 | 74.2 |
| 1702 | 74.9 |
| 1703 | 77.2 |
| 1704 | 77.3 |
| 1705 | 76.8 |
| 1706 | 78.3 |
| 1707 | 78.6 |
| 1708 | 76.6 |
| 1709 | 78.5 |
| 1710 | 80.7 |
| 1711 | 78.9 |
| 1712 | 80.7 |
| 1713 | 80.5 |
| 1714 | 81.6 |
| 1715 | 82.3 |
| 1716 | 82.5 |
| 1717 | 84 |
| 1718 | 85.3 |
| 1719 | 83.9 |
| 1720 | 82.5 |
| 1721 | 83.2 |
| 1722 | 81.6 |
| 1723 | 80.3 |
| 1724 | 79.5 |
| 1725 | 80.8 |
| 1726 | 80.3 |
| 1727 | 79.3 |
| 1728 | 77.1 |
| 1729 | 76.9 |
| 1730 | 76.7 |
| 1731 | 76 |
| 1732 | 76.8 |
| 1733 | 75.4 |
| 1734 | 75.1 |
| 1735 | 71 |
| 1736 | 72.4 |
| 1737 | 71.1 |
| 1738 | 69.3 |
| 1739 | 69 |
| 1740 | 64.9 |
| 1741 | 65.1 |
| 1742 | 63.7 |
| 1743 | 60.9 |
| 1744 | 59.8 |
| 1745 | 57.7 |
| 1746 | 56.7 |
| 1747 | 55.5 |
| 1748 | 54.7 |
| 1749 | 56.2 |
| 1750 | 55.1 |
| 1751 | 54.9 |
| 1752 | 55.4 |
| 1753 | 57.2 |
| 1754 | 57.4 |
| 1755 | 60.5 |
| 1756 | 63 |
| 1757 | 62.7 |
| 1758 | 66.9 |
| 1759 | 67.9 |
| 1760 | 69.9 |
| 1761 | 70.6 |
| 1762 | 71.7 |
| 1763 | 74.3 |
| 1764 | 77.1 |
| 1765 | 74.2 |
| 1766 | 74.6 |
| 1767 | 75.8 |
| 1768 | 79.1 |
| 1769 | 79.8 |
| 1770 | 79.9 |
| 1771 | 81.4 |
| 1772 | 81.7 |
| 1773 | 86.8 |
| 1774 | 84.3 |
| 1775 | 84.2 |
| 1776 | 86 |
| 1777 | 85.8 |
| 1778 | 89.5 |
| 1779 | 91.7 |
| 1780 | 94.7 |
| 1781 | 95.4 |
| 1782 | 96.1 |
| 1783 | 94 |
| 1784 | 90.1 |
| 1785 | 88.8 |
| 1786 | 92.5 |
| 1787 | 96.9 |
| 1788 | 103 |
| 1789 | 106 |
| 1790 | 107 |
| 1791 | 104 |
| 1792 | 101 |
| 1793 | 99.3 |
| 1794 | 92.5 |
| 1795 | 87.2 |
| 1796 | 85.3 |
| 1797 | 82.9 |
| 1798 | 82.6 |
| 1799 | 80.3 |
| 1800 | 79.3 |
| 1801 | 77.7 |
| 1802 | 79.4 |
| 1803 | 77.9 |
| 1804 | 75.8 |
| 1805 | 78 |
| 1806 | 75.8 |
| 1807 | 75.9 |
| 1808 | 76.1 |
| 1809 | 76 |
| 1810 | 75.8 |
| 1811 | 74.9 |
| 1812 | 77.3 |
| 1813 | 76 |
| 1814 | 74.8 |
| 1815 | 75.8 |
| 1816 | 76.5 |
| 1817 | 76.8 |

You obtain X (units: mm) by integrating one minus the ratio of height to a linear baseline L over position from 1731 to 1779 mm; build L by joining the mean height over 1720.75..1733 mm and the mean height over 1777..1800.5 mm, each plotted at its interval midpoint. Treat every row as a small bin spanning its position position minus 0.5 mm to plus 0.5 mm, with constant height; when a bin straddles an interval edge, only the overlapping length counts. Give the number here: 8.55 mm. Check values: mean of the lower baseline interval 78.8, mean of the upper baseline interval 92.9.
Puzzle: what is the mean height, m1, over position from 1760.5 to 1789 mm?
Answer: 85.4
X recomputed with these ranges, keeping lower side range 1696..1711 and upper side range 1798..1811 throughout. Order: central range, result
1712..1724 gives -0.9 mm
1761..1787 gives -2.5 mm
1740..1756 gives 3.8 mm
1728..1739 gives 0.4 mm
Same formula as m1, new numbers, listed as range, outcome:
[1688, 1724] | 78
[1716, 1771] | 70.8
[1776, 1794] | 95.8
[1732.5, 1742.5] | 69.7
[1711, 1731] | 80.8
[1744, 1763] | 61.1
